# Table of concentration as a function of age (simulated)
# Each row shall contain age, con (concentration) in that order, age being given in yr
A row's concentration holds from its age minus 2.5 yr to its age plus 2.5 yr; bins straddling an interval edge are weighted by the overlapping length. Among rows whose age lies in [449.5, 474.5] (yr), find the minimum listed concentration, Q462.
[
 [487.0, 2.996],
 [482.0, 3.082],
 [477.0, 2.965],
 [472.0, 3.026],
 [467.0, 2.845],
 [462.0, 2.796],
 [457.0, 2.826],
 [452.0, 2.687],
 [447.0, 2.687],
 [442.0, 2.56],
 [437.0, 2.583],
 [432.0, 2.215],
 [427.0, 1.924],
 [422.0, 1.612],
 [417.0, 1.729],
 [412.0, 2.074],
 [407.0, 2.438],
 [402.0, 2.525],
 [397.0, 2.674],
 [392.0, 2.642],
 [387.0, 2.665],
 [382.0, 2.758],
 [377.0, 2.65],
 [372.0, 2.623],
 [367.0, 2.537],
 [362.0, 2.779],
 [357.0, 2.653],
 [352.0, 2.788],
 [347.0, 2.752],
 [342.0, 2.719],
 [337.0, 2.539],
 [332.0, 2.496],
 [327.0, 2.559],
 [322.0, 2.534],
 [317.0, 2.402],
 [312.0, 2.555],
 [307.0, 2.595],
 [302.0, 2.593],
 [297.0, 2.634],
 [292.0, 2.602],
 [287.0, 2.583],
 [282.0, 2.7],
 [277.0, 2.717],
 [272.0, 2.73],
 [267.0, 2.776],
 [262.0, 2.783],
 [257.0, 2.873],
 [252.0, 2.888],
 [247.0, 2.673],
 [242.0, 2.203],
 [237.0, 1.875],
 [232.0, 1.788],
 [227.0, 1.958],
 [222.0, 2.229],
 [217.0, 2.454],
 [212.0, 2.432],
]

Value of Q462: 2.687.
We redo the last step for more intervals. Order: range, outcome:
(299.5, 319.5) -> 2.402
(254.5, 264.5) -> 2.783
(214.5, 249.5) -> 1.788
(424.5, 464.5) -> 1.924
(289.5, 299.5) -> 2.602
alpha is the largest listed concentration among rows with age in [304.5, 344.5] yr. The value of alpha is 2.719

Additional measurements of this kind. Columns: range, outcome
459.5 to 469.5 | 2.845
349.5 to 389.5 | 2.788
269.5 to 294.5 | 2.73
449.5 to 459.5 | 2.826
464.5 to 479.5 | 3.026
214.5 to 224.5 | 2.454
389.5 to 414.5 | 2.674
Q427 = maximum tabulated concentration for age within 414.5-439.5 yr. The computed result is 2.583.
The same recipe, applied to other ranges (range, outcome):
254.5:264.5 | 2.873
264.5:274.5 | 2.776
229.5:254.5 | 2.888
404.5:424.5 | 2.438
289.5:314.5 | 2.634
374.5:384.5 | 2.758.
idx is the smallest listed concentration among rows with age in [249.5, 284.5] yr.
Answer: 2.7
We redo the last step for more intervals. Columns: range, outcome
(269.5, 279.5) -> 2.717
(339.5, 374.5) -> 2.537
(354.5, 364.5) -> 2.653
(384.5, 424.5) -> 1.612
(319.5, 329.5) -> 2.534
